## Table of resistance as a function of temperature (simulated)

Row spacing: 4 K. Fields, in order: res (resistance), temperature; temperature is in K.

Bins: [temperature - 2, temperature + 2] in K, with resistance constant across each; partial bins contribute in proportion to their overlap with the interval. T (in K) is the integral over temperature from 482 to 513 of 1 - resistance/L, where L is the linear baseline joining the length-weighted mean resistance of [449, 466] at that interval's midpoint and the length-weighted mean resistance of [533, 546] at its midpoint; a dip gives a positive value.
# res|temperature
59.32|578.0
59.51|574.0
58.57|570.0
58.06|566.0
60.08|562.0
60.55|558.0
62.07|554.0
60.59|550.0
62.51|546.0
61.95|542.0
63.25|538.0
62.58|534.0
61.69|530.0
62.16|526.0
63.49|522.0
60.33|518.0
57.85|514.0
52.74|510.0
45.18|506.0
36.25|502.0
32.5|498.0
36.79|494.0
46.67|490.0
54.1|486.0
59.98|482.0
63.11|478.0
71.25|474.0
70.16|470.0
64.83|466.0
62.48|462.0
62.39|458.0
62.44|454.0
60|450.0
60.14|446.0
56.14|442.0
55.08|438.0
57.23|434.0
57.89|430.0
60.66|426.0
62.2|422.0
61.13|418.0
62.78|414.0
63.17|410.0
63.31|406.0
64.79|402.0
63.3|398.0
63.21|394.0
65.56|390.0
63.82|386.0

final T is 8.7 K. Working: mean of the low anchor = 62.3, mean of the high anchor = 62.6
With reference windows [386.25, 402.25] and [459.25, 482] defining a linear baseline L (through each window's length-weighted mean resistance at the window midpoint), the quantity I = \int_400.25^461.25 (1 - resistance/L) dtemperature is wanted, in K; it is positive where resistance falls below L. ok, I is 4.0 K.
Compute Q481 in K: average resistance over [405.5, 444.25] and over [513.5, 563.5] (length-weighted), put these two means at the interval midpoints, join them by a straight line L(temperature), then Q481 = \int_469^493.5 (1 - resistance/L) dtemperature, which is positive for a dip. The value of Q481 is 0.7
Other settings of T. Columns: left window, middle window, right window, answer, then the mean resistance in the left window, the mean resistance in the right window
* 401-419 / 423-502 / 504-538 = 5.0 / 63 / 58.5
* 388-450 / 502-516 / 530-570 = 2.6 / 61.1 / 61.2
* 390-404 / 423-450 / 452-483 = 2.6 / 64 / 64.7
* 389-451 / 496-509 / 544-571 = 4.6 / 61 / 60.4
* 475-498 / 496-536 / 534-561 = 2.3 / 51.3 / 61.8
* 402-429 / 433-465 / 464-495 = 0.4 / 62.2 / 59.1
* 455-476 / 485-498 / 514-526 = 4.2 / 66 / 61.3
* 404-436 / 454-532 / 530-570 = 6.3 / 61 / 61.2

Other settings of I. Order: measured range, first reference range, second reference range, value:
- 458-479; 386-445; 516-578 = -1.7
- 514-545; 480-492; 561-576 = -3.0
